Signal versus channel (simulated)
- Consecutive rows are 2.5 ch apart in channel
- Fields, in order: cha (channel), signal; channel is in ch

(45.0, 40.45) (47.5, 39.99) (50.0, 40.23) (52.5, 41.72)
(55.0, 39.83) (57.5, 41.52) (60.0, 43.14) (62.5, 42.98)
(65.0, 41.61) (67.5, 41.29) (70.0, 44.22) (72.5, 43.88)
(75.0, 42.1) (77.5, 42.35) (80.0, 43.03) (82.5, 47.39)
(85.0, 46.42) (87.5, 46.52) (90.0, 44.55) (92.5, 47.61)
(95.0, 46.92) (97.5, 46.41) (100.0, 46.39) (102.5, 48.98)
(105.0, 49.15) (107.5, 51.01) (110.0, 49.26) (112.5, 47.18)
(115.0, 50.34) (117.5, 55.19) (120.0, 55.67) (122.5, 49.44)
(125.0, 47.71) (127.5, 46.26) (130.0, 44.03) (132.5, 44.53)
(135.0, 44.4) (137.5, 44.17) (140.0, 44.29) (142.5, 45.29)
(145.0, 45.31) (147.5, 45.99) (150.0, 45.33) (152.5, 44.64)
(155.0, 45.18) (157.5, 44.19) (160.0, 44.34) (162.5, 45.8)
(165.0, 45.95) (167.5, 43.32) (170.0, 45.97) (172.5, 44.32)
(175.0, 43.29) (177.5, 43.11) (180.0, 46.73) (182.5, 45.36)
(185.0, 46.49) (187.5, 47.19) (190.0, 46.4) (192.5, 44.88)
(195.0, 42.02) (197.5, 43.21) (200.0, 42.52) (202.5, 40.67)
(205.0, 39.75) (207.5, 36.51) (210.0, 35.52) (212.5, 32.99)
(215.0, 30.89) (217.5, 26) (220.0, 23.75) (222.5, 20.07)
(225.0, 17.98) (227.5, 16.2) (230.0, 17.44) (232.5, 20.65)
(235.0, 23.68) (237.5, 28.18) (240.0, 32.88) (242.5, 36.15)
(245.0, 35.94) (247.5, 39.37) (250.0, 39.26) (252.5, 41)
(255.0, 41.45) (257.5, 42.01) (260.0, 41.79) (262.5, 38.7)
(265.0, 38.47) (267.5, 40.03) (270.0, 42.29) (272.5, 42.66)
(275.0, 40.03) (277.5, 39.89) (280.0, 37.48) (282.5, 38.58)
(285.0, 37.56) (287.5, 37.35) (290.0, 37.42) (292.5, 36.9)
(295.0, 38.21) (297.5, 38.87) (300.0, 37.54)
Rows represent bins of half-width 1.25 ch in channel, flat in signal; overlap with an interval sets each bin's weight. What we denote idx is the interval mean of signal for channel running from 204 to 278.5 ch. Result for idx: 33.3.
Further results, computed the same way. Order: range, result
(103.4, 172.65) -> 46.8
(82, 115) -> 47.6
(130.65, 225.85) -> 41.1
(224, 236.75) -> 19.6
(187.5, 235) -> 32.3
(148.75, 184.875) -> 44.9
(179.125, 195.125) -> 45.8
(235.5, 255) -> 36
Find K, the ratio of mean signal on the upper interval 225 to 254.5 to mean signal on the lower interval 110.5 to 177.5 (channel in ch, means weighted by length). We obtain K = 0.6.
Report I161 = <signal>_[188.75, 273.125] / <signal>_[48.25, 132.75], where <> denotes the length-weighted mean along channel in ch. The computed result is 0.8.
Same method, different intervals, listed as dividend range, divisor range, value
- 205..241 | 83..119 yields 0.55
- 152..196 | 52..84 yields 1.05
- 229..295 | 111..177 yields 0.79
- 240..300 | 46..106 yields 0.89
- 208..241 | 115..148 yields 0.54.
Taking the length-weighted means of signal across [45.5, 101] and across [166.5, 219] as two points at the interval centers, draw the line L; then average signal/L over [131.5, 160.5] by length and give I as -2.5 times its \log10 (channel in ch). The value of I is -0.07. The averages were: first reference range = 43.6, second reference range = 41.2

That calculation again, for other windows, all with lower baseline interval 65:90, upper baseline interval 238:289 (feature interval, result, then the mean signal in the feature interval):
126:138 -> -0.06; 44.8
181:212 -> -0.04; 42.3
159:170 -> -0.08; 45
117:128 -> -0.19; 50.9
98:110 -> -0.13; 48.8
